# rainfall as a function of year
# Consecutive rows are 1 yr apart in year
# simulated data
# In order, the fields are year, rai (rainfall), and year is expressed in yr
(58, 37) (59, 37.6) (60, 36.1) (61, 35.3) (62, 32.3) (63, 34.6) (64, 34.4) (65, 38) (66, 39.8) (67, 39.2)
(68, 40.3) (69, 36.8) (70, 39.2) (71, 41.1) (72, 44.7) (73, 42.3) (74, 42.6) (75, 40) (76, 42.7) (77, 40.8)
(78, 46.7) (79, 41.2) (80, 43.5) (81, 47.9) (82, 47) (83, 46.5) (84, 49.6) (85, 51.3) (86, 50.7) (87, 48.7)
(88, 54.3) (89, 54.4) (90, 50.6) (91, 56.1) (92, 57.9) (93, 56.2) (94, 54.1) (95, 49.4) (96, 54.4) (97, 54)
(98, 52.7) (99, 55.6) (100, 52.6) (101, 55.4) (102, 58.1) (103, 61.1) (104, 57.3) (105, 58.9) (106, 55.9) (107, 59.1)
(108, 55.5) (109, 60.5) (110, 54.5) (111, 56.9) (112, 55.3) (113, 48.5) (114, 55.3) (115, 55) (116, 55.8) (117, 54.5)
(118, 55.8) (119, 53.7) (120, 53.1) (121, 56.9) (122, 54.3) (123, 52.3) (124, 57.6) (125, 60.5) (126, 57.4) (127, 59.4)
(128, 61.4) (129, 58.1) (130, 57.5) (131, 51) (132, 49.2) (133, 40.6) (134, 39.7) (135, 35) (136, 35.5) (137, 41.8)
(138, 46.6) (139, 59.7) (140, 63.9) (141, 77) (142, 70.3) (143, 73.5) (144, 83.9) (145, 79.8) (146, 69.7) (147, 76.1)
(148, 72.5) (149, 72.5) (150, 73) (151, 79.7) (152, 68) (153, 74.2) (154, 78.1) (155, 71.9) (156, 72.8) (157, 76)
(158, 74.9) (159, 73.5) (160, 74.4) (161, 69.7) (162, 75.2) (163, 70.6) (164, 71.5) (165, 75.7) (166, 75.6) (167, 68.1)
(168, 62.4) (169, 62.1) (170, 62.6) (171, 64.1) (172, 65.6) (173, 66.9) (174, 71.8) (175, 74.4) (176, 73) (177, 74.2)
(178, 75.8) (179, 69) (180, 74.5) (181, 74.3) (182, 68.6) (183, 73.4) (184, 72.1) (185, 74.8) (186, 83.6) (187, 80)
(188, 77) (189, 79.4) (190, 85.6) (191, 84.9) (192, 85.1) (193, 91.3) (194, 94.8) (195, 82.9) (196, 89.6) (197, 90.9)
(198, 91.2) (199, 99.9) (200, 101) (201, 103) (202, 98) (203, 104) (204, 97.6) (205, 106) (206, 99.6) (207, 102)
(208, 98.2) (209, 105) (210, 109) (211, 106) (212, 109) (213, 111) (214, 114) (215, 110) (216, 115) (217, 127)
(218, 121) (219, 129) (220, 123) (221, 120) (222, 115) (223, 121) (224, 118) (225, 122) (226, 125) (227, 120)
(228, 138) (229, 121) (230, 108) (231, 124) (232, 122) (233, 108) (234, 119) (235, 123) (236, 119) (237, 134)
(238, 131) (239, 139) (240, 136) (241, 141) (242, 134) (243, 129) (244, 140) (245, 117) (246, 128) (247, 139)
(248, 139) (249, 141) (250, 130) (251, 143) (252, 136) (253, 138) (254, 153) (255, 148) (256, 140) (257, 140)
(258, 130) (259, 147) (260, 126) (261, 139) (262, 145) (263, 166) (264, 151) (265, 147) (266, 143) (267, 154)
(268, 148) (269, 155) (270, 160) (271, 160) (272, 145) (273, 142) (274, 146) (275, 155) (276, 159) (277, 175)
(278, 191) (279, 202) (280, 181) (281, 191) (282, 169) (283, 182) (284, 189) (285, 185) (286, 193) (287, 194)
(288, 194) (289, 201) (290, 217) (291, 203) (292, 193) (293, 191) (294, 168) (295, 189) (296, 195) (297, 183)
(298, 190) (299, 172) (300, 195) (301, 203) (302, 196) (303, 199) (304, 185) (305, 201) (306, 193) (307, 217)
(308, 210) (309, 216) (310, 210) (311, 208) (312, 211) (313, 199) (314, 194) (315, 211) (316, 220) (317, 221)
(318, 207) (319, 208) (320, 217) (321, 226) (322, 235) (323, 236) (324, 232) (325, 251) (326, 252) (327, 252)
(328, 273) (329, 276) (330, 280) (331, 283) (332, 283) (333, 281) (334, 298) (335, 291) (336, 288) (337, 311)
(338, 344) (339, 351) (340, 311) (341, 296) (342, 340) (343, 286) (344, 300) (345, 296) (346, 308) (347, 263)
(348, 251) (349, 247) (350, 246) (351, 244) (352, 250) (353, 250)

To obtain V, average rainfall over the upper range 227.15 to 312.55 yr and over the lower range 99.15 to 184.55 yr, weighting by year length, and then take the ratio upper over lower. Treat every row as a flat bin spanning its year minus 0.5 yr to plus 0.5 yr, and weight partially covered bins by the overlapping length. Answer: 2.55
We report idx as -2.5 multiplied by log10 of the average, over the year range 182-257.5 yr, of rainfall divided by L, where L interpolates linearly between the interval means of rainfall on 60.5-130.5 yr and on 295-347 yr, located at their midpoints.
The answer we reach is 0.36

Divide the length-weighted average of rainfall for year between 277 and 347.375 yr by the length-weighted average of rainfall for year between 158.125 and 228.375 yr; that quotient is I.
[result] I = 2.52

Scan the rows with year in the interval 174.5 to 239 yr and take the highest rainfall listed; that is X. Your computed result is 139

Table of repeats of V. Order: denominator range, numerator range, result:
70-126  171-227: 1.82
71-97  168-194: 1.54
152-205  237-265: 1.76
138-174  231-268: 1.92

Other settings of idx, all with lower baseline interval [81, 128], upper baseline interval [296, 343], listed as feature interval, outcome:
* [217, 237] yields 0.302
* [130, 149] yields 0.395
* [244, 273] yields 0.295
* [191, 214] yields 0.373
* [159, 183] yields 0.500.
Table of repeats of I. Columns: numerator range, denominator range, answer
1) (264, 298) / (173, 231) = 1.79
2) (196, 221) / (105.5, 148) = 1.87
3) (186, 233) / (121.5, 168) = 1.63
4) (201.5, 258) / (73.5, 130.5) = 2.31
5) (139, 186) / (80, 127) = 1.33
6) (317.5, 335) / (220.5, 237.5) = 2.09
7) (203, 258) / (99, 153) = 2.10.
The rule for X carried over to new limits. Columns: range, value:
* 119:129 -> 61.4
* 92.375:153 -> 83.9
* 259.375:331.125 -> 283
